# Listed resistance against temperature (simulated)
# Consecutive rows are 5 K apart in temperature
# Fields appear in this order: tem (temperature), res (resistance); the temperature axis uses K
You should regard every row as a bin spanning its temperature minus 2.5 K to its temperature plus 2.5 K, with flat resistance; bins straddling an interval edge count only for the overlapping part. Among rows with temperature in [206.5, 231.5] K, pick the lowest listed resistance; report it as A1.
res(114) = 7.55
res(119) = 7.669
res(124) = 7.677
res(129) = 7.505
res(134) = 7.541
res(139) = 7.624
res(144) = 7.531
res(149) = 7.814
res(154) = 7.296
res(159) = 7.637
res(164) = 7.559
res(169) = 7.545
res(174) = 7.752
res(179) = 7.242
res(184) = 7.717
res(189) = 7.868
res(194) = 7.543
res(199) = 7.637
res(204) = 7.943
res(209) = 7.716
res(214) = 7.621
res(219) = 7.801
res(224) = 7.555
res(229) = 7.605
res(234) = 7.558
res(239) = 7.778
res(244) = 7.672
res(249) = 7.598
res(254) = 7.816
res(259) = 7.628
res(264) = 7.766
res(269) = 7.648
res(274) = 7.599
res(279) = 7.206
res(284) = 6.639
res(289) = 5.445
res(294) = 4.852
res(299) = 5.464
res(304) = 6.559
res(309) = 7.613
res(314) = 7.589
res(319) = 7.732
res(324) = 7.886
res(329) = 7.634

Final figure 7.555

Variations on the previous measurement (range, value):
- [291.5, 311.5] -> 4.852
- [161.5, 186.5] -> 7.242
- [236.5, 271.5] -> 7.598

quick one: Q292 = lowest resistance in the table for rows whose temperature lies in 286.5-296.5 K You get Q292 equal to 4.852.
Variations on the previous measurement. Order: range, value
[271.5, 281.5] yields 7.206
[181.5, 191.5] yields 7.717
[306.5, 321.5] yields 7.589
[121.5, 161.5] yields 7.296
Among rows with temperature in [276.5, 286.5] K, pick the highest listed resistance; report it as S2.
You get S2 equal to 7.206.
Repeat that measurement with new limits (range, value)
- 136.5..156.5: 7.814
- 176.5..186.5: 7.717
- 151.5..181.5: 7.752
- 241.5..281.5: 7.816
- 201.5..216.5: 7.943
